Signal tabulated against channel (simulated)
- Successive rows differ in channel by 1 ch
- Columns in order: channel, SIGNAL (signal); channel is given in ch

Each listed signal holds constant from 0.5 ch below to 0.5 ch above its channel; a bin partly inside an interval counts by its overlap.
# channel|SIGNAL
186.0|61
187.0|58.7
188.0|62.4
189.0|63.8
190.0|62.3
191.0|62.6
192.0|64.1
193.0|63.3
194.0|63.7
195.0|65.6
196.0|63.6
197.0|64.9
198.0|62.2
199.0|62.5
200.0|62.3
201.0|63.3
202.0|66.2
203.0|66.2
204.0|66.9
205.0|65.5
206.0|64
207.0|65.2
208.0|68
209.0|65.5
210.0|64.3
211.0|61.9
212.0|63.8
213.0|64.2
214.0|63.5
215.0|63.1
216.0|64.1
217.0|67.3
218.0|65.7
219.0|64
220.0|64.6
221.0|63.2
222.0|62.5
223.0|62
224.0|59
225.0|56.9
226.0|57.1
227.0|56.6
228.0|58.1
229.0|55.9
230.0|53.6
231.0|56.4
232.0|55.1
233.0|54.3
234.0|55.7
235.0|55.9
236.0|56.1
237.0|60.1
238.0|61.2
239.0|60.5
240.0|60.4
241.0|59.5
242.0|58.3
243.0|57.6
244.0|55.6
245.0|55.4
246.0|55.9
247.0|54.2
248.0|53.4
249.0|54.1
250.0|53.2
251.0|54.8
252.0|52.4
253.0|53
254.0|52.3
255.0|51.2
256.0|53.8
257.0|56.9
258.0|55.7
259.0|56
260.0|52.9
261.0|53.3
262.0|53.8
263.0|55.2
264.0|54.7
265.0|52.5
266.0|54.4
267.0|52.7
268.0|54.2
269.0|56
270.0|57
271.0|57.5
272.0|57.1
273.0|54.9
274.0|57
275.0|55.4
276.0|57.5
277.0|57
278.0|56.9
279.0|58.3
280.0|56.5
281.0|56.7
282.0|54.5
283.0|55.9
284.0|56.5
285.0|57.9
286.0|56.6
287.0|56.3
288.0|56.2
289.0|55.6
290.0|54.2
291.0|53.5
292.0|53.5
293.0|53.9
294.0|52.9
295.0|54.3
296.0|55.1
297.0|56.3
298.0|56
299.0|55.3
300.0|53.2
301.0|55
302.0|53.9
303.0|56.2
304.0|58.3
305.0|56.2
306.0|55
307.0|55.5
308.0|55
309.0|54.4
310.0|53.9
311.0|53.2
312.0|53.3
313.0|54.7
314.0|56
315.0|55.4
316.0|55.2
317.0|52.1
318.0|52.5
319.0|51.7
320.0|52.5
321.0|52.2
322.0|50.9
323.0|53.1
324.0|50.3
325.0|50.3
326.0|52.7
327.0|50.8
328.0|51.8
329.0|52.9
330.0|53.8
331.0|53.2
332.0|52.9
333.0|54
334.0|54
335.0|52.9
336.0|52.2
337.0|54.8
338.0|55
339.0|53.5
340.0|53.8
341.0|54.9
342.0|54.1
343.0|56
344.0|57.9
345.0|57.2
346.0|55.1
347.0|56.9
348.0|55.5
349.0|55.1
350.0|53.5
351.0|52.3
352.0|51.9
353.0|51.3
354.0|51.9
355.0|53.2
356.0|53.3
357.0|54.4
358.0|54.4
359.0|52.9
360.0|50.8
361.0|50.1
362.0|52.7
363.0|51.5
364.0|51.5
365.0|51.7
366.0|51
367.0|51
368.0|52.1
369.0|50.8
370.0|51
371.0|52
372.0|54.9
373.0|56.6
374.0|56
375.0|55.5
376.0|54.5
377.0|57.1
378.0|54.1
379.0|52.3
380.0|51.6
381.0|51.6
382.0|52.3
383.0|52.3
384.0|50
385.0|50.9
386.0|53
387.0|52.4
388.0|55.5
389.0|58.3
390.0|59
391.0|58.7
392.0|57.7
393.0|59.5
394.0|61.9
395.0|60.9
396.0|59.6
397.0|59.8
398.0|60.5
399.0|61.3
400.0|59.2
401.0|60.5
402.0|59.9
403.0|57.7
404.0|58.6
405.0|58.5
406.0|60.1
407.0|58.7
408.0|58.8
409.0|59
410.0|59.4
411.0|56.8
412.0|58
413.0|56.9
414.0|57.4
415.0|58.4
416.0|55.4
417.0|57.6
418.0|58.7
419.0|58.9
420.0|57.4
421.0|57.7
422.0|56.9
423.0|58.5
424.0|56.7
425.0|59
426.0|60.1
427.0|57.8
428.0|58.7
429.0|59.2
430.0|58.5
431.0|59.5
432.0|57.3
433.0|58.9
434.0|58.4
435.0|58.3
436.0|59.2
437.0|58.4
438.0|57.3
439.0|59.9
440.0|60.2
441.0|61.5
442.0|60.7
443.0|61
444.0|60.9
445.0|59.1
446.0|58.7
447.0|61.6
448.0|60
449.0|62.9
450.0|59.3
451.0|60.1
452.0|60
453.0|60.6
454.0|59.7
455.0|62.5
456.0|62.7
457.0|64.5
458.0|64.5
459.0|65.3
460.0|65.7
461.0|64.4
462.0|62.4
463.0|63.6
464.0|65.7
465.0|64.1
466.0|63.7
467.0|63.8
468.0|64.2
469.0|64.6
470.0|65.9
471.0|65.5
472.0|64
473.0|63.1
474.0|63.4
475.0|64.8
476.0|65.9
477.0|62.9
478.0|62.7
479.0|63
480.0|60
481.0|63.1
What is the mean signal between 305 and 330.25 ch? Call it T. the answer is 53.2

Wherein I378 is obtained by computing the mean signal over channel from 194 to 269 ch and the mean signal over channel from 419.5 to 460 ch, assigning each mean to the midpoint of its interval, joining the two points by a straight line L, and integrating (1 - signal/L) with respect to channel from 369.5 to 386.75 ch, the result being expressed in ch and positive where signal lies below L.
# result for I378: 1.85 ch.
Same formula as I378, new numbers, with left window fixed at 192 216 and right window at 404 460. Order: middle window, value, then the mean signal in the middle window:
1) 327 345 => 2.2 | 54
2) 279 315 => 4.1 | 55.2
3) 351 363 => 1.7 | 52.4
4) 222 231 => 0.9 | 57.6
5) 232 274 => 5.2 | 55.5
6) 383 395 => 0.8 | 56.1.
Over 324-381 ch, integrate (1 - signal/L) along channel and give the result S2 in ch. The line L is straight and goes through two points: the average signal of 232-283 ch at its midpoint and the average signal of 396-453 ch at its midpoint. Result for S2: 4.2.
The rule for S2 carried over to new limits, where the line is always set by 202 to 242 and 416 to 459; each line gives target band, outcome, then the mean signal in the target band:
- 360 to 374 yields 1.9 ch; 52.2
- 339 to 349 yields 0.8 ch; 55.6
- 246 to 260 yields 1.6 ch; 54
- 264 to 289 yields 2.0 ch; 56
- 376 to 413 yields 1.8 ch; 57.1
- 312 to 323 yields 1.3 ch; 53.3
